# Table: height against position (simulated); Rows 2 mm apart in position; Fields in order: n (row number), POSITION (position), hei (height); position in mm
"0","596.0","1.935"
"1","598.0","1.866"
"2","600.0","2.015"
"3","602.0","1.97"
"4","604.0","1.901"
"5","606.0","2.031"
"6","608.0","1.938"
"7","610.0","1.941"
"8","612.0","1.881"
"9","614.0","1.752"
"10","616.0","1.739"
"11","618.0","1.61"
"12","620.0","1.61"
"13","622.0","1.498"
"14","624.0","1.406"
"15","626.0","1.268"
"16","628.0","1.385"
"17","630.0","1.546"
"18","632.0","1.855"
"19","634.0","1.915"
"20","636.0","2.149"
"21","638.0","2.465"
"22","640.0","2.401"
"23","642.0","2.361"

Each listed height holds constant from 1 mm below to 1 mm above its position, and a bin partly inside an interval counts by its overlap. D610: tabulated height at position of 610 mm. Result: 1.941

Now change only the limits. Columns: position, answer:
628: 1.385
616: 1.739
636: 2.149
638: 2.465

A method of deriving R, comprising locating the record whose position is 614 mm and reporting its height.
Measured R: 1.752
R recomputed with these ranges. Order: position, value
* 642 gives 2.361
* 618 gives 1.61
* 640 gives 2.401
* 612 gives 1.881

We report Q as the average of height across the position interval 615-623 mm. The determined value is 1.61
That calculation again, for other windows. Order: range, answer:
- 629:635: 1.77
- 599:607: 1.98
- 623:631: 1.4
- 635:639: 2.31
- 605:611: 1.97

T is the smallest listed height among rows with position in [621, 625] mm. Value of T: 1.406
